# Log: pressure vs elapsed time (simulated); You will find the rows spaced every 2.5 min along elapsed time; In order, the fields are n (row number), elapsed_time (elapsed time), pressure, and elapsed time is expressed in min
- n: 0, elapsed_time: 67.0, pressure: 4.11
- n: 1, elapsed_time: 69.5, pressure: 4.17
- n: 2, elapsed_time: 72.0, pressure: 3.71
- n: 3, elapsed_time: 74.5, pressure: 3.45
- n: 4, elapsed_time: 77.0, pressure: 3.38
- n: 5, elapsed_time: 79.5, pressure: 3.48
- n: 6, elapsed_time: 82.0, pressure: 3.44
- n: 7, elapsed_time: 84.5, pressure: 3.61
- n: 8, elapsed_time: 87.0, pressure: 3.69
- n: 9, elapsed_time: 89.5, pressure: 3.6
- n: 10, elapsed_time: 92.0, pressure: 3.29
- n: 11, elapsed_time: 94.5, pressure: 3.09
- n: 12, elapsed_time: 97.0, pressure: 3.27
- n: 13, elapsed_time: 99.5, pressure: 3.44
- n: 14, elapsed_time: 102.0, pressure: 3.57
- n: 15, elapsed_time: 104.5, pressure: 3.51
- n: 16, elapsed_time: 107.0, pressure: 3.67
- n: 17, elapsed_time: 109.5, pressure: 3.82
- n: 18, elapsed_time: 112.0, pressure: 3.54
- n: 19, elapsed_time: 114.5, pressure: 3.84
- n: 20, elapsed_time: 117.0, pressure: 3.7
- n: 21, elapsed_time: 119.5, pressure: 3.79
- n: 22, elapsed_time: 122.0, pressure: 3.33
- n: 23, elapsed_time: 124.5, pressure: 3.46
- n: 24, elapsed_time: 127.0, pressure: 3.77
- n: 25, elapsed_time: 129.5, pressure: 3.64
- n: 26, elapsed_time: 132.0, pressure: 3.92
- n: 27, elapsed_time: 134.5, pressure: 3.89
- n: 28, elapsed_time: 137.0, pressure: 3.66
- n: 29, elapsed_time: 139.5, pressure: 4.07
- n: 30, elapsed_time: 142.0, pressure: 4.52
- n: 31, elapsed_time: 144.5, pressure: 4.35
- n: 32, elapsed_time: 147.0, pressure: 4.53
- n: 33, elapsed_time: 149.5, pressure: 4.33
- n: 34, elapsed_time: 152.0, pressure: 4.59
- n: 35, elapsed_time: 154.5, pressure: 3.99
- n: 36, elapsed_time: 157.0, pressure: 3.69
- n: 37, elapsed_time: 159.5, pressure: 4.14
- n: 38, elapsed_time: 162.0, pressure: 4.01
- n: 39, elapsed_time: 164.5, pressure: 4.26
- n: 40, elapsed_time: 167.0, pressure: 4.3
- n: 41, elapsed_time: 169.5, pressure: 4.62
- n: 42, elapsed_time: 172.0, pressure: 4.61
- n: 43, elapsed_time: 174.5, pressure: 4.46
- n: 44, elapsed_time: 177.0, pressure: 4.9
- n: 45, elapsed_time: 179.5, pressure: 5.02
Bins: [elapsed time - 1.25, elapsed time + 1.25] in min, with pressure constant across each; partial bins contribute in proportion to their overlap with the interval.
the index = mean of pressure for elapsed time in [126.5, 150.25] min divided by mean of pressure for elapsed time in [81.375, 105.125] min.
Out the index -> 1.2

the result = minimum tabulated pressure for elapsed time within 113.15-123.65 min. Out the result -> 3.33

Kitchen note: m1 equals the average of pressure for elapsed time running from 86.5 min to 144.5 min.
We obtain 3.67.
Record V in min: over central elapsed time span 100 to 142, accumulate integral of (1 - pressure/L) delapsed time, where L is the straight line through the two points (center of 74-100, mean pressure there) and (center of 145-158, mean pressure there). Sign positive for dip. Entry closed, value 1.5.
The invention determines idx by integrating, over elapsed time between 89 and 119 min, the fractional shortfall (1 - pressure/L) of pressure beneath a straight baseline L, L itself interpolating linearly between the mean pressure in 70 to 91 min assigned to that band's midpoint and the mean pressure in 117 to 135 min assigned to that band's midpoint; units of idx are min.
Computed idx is 0.8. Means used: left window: 3.56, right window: 3.68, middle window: 3.53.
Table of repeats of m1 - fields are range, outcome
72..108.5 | 3.47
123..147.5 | 3.96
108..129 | 3.66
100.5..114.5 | 3.64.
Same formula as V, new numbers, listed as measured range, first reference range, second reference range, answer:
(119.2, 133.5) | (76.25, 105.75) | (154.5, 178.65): 0.8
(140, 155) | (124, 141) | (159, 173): -1.3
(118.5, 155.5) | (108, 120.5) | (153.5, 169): -0.7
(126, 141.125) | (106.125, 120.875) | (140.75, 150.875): 1.2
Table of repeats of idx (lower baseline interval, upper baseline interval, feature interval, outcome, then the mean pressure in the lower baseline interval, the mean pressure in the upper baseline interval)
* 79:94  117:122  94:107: 0.5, 3.5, 3.65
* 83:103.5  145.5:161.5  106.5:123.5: 0.2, 3.45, 4.2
